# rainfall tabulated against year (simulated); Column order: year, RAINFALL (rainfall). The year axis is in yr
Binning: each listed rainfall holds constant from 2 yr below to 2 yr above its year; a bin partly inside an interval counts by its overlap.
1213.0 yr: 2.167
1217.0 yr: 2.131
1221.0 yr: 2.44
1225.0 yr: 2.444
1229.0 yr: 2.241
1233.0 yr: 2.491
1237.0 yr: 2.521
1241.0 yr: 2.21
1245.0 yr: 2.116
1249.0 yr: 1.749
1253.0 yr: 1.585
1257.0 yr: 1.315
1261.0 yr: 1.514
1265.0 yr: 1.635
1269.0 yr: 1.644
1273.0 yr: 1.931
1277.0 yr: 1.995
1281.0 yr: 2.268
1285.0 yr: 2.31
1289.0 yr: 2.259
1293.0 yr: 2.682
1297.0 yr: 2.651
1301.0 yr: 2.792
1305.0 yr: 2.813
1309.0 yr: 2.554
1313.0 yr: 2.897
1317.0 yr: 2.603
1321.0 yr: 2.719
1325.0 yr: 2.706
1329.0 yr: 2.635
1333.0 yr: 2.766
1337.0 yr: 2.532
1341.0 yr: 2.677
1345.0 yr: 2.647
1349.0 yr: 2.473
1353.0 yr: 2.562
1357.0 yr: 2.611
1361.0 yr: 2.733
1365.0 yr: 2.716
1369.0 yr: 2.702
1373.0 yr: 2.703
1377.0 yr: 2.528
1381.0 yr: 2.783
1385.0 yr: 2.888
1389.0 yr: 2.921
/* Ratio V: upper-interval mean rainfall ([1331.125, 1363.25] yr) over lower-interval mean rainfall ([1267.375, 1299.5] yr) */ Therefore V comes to 1.18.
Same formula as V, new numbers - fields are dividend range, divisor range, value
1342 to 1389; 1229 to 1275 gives 1.41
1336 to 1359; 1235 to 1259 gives 1.35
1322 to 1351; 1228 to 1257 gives 1.27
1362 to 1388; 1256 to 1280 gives 1.59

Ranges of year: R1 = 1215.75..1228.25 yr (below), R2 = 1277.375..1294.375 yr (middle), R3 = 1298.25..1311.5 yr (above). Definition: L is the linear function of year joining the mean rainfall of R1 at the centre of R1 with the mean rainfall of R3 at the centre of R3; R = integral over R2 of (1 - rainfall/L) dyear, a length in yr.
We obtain 1.96 yr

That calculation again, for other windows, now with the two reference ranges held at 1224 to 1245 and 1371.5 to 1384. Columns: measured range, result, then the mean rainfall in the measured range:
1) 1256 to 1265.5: 3.7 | 1.48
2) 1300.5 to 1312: -0.9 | 2.73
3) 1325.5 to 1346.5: -0.5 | 2.66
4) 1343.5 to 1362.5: 0.2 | 2.6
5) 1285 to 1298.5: 0.0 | 2.49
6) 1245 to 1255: 2.6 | 1.76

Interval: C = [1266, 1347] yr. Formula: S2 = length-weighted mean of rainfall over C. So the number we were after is 2.49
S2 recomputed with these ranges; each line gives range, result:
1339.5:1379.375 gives 2.64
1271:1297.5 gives 2.28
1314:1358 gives 2.64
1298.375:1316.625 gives 2.75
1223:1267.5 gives 1.98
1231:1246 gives 2.35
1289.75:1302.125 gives 2.66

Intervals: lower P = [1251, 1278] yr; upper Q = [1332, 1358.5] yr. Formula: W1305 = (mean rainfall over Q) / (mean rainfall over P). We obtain 1.58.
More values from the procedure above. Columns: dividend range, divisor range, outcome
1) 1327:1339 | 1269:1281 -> 1.35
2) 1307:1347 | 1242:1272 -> 1.59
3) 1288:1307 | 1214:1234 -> 1.14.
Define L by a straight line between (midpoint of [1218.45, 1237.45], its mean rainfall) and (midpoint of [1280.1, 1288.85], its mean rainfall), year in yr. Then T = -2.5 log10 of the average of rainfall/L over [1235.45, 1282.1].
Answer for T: 0.251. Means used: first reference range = 2.41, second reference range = 2.29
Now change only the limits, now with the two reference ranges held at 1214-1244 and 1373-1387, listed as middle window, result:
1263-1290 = 0.23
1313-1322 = -0.06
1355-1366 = 0.00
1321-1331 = -0.04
